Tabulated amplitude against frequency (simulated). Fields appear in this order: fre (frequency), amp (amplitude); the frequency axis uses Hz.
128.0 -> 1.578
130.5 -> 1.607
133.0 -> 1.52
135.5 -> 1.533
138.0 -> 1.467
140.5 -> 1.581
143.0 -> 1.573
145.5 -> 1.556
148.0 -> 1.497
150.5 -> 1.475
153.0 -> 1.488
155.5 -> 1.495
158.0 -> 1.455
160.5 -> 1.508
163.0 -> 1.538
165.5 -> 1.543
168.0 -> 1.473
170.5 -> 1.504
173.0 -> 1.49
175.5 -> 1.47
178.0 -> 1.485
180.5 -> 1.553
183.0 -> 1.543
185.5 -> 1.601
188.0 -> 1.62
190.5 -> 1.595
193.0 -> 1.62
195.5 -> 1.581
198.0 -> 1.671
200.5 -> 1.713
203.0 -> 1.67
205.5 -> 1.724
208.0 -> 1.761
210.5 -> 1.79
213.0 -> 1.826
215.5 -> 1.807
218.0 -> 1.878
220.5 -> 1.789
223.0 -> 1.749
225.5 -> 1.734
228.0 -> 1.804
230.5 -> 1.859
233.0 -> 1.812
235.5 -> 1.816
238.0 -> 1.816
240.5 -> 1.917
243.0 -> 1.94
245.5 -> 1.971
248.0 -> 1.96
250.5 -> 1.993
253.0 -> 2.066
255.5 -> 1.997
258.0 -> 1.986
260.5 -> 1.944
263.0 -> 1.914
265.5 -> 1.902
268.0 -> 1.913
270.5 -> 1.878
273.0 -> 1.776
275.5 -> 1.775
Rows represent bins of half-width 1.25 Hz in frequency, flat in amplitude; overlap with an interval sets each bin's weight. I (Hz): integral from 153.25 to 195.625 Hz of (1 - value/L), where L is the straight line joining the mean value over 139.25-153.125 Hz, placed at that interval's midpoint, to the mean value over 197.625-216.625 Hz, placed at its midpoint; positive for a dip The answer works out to 2.6 Hz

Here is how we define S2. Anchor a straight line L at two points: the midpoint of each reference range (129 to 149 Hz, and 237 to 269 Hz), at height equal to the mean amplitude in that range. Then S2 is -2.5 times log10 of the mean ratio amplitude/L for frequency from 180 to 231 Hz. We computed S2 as 0.045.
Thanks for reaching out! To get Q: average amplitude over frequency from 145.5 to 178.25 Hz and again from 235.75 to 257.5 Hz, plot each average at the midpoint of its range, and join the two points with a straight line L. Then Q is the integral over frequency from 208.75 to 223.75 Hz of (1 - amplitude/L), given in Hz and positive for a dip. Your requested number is -0.2 Hz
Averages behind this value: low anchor 1.5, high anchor 1.95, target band 1.81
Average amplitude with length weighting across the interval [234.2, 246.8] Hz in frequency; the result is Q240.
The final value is 1.89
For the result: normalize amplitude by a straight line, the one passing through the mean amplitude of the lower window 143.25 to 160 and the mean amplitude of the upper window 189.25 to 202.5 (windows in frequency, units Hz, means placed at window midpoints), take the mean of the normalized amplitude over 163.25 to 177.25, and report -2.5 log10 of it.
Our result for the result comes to 0.04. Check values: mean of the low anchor 1.5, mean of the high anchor 1.64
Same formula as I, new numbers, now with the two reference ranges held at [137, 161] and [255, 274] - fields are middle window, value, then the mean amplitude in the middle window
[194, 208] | 0.1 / 1.68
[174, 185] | 0.7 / 1.52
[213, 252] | -1.2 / 1.86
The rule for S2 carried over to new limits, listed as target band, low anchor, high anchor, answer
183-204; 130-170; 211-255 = 0.05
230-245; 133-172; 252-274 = -0.02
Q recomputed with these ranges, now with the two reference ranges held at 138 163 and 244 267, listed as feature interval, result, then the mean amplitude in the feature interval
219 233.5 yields 0.4 Hz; 1.79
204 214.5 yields 0.0 Hz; 1.77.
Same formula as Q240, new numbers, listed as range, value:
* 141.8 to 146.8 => 1.56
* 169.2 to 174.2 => 1.5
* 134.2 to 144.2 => 1.54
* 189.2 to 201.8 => 1.64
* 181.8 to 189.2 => 1.59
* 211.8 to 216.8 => 1.82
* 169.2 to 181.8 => 1.5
